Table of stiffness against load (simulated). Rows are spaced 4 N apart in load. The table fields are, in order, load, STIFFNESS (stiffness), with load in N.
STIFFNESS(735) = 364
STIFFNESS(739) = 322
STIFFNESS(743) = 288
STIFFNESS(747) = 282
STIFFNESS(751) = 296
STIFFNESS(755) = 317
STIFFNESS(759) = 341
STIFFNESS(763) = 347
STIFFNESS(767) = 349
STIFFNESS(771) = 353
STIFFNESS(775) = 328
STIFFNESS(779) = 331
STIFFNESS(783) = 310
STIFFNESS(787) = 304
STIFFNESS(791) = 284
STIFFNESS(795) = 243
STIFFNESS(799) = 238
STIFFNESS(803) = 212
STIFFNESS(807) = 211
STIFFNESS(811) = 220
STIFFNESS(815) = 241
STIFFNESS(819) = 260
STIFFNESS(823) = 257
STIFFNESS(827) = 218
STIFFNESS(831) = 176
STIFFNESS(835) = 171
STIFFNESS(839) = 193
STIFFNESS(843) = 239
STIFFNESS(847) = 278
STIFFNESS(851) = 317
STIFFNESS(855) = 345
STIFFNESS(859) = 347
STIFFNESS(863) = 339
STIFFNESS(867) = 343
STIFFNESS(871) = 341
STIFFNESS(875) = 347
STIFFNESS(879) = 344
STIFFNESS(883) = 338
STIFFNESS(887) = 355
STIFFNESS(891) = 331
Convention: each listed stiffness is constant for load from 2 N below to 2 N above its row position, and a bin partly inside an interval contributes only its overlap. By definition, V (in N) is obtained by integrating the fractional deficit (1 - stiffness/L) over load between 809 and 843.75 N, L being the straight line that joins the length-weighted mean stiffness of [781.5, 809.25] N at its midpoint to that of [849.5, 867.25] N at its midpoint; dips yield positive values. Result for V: 8.99 N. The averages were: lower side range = 256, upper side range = 338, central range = 219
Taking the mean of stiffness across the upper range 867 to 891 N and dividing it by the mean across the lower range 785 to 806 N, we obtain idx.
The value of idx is 1.35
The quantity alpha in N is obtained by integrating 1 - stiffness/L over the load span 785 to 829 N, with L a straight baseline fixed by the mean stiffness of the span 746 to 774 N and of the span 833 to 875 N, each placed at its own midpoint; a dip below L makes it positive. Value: 9.4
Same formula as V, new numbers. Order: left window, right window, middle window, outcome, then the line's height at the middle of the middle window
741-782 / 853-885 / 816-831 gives 4.43 N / 334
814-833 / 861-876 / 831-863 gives 2.63 N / 289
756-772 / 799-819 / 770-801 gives -0.79 N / 289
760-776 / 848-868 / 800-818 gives 6.15 N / 340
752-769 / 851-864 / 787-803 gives 3.87 N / 337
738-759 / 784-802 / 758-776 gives -3.52 N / 288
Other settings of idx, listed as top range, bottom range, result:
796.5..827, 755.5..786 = 0.70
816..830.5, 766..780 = 0.70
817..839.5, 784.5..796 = 0.76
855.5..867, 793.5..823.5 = 1.47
